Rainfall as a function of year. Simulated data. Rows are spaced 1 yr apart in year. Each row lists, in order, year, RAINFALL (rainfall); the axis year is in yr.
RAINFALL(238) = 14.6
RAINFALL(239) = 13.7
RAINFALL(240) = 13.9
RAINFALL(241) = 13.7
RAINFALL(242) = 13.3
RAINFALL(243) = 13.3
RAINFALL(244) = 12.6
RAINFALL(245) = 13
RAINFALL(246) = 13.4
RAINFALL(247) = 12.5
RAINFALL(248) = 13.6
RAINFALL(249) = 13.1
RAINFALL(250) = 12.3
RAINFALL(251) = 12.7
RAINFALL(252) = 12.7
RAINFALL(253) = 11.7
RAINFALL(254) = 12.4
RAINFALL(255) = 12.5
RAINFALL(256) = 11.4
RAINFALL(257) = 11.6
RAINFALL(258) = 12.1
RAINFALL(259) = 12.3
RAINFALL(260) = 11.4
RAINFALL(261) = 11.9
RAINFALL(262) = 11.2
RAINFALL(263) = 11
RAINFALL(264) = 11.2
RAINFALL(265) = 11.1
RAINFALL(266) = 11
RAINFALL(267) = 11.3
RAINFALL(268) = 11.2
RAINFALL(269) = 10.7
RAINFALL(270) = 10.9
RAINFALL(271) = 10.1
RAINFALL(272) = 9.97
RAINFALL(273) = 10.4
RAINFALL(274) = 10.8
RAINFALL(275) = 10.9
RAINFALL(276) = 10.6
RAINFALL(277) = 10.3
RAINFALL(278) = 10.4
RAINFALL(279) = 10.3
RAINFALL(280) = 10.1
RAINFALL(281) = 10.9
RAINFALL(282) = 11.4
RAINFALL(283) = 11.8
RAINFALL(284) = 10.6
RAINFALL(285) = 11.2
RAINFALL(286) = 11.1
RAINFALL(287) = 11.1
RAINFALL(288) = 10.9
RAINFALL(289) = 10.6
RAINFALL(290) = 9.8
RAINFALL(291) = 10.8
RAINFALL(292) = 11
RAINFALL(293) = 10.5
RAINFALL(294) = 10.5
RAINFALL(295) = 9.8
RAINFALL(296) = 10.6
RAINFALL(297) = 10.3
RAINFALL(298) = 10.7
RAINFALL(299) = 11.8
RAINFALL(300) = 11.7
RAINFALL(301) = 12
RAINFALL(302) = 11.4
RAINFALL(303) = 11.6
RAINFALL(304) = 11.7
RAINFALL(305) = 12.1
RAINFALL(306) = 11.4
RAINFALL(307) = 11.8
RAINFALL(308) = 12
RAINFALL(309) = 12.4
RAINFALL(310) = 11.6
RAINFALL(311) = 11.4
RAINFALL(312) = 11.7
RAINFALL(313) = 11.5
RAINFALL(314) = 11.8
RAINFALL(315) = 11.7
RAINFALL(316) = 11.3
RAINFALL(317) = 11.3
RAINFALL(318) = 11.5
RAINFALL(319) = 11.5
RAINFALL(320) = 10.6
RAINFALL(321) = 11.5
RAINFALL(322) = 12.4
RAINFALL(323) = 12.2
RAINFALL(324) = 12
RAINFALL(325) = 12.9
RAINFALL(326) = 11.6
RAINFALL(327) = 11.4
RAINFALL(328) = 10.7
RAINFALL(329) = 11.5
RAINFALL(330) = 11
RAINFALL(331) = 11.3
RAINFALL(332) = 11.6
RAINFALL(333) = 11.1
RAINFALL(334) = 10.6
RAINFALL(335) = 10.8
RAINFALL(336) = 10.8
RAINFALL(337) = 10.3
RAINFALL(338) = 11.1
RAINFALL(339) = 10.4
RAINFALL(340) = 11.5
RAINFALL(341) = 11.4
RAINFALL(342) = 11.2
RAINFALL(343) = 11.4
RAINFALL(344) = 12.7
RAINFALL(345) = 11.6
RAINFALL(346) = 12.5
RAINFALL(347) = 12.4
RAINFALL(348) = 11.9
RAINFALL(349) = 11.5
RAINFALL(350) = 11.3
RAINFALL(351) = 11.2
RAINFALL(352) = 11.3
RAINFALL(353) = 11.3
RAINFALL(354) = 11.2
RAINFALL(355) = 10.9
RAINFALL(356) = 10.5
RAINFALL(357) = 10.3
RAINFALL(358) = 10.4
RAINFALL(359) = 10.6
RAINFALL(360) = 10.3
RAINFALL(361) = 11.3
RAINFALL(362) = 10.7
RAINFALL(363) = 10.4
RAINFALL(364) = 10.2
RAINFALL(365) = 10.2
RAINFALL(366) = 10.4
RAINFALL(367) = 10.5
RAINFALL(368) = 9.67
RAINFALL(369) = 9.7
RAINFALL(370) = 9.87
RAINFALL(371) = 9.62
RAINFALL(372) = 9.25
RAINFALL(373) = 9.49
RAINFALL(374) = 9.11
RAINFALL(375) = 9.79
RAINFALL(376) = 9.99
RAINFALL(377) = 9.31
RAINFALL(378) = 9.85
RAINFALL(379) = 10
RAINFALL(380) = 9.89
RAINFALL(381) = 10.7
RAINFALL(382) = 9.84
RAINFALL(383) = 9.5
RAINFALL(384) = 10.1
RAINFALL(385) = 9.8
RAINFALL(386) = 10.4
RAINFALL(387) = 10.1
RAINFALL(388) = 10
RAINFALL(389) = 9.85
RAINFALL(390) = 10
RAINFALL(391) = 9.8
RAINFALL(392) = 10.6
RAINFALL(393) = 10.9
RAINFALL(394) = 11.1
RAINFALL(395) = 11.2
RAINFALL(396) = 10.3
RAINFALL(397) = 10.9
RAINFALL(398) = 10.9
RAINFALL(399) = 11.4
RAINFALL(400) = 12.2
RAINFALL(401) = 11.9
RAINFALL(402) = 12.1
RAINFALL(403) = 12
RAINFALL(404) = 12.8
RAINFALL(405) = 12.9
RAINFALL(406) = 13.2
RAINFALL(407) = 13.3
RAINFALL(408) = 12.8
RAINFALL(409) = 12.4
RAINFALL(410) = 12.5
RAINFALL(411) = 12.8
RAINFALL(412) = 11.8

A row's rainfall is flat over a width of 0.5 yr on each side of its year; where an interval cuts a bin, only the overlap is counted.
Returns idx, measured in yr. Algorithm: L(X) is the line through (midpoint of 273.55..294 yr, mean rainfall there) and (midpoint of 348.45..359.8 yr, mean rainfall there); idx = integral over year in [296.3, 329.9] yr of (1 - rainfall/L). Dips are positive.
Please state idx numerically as -2.4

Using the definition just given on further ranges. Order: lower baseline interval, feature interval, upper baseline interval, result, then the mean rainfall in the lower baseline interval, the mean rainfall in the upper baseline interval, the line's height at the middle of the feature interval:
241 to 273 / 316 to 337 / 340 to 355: 0.5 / 11.9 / 11.6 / 11.7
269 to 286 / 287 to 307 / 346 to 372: -0.6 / 10.7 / 10.7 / 10.7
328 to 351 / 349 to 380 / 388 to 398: 1.9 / 11.3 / 10.5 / 11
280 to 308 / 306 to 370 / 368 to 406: -2.5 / 11.1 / 10.5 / 10.8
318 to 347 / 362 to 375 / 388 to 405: 1.6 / 11.4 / 11.1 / 11.3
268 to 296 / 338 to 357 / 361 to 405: -1.7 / 10.7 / 10.4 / 10.5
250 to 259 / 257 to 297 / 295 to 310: 3.3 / 12.2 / 11.5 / 11.8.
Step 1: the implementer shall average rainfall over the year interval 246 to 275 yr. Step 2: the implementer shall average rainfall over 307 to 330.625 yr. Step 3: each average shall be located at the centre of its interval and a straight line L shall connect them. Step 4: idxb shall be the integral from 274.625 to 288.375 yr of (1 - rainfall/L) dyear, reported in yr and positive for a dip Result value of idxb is 0.9 yr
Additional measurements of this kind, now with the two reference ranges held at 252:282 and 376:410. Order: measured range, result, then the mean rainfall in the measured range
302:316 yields -0.81 yr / 11.7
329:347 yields -0.41 yr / 11.3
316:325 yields -0.50 yr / 11.7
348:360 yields 0.06 yr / 11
